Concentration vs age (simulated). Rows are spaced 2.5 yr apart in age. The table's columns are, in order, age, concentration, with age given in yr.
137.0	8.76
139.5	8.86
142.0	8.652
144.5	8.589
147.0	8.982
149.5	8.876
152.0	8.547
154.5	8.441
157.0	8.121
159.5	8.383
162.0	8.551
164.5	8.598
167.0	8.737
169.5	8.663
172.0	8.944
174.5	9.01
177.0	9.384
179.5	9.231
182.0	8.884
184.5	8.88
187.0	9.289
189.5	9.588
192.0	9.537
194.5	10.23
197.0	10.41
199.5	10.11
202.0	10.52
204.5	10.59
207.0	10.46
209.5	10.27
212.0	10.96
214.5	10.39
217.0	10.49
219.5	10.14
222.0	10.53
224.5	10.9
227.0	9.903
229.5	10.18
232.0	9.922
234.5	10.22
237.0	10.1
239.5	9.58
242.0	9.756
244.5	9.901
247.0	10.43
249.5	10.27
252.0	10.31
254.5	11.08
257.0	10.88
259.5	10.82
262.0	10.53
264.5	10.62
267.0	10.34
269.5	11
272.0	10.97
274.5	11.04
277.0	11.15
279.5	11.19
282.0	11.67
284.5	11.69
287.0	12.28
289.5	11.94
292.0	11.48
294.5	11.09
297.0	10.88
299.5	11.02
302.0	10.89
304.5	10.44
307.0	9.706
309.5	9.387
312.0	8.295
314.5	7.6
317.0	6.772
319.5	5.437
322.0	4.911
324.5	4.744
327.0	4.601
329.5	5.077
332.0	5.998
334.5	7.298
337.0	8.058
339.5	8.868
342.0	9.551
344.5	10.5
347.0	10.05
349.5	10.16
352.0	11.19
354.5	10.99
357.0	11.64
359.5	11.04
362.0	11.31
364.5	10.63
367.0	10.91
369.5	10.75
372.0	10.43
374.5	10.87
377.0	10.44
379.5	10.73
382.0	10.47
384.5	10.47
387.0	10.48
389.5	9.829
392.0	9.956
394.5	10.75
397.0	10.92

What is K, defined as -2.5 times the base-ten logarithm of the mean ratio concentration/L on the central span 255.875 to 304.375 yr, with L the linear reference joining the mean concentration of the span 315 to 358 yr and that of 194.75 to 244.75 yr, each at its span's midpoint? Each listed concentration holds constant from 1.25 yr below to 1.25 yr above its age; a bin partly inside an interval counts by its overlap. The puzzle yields -0.22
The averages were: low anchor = 10.3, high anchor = 7.96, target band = 11.1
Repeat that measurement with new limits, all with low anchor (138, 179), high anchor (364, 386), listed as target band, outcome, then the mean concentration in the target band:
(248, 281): -0.12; 10.8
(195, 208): -0.15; 10.4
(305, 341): 0.40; 7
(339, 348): 0.06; 9.81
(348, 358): -0.05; 11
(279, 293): -0.19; 11.7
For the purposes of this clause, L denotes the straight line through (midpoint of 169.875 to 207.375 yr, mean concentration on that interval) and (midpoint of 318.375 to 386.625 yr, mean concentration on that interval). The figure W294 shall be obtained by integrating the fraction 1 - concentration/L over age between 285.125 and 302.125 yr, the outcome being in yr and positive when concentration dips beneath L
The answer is -3.77 yr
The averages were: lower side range 9.63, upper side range 9.18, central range 11.4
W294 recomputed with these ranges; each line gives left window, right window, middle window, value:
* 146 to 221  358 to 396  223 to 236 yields -0.68 yr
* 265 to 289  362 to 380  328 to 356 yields 5.16 yr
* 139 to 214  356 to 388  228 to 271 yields -2.19 yr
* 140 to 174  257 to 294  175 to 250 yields -1.56 yr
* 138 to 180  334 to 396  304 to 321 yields 3.14 yr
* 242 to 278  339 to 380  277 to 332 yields 8.03 yr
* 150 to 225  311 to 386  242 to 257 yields -1.69 yr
